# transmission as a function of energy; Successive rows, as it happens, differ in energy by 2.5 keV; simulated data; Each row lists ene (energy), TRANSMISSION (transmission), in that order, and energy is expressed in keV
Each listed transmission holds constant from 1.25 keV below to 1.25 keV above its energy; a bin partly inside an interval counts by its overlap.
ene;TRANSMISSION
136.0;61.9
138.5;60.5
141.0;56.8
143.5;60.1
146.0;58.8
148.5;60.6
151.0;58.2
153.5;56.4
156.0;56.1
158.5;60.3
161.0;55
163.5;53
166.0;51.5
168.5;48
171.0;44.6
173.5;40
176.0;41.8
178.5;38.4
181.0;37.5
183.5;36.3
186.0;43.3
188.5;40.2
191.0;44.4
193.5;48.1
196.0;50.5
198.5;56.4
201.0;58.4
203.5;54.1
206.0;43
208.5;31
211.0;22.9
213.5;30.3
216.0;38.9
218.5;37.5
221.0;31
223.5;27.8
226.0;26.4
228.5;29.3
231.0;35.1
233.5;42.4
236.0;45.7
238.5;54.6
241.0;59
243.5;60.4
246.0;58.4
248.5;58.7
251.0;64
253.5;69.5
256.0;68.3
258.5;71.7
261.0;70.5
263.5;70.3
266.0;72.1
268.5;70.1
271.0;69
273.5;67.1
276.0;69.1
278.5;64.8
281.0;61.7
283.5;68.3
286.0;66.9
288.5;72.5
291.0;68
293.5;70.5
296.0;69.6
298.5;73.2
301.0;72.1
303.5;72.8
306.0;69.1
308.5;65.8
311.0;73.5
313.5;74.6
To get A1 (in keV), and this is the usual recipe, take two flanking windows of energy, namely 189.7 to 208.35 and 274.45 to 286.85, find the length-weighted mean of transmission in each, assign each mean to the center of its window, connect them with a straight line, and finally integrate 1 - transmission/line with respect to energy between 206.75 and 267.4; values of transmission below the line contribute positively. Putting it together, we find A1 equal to 9.60 keV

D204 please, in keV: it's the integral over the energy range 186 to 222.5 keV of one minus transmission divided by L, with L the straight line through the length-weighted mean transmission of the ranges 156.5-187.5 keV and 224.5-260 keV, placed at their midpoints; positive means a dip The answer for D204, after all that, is 5.4 keV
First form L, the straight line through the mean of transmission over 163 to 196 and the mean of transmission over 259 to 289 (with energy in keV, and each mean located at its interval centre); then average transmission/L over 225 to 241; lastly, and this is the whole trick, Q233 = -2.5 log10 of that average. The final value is 0.39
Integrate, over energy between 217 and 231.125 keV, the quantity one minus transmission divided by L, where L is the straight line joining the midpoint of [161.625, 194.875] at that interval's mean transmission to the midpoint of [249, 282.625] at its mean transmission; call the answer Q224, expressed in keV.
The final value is 6.4 keV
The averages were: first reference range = 43.9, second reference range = 68.1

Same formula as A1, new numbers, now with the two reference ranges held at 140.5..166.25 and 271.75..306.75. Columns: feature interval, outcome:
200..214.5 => 5.16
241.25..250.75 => 0.81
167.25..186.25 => 5.80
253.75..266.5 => -0.76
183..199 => 3.96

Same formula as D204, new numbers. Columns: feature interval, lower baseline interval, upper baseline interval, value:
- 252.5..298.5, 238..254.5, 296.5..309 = -2.2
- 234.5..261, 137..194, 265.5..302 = 0.8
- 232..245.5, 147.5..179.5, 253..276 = 2.6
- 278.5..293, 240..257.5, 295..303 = 0.4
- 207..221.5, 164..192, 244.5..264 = 5.8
